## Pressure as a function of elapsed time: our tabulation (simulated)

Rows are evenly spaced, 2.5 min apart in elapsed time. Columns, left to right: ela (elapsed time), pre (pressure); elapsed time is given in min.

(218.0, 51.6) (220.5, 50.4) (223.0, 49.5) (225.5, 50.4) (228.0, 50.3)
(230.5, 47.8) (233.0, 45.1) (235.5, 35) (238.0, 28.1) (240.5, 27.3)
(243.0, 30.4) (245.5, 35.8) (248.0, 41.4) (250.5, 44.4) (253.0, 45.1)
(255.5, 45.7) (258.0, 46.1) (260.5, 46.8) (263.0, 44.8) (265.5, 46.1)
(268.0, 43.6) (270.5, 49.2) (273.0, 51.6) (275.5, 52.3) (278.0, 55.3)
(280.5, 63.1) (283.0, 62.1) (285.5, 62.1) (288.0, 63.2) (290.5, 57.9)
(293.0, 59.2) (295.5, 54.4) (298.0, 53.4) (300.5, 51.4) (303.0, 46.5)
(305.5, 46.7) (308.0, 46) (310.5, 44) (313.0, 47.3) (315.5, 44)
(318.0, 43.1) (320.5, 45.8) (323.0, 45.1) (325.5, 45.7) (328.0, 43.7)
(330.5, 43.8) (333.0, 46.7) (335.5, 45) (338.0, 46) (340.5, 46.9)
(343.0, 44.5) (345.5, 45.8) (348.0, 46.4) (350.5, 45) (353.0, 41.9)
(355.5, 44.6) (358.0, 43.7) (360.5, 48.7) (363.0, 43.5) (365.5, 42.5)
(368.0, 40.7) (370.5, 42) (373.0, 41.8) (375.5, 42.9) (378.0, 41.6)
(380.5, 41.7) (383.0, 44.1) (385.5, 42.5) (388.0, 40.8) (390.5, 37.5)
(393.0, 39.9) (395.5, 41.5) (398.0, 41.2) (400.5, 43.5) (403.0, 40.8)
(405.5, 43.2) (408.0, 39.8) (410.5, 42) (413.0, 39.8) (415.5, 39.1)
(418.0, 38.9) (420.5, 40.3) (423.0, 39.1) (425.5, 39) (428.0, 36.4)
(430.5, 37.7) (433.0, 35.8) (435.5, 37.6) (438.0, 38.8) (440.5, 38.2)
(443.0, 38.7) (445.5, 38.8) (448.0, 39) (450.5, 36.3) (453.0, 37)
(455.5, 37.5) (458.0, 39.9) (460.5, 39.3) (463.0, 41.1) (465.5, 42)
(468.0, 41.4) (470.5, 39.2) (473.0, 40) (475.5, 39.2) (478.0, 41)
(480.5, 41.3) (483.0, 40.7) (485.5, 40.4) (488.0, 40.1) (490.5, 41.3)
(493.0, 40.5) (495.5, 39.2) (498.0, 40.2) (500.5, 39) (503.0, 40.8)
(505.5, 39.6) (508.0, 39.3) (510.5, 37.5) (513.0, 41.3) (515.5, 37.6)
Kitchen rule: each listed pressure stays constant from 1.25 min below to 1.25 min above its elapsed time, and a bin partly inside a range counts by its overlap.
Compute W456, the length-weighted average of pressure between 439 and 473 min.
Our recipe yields 39.1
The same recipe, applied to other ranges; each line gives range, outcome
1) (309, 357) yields 45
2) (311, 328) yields 45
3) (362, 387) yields 42.3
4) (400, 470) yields 39.3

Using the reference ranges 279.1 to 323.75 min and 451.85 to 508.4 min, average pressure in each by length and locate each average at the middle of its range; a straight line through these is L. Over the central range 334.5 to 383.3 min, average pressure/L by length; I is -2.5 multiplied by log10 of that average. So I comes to 0.100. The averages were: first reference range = 52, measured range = 44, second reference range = 40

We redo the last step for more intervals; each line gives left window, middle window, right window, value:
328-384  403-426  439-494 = 0.04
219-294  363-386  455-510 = 0.04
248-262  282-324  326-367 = -0.14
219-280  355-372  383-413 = -0.04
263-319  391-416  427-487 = 0.06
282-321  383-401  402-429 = 0.03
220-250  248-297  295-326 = -0.18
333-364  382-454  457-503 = 0.08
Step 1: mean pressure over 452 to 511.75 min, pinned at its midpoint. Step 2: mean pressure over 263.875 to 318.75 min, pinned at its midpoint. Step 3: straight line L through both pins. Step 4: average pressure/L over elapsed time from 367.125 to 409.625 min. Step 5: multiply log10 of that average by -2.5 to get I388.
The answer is 0.107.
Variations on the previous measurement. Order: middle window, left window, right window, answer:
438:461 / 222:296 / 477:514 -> 0.090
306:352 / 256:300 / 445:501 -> 0.104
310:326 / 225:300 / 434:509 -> 0.017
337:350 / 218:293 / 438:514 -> -0.036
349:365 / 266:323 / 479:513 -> 0.084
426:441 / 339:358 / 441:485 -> 0.096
